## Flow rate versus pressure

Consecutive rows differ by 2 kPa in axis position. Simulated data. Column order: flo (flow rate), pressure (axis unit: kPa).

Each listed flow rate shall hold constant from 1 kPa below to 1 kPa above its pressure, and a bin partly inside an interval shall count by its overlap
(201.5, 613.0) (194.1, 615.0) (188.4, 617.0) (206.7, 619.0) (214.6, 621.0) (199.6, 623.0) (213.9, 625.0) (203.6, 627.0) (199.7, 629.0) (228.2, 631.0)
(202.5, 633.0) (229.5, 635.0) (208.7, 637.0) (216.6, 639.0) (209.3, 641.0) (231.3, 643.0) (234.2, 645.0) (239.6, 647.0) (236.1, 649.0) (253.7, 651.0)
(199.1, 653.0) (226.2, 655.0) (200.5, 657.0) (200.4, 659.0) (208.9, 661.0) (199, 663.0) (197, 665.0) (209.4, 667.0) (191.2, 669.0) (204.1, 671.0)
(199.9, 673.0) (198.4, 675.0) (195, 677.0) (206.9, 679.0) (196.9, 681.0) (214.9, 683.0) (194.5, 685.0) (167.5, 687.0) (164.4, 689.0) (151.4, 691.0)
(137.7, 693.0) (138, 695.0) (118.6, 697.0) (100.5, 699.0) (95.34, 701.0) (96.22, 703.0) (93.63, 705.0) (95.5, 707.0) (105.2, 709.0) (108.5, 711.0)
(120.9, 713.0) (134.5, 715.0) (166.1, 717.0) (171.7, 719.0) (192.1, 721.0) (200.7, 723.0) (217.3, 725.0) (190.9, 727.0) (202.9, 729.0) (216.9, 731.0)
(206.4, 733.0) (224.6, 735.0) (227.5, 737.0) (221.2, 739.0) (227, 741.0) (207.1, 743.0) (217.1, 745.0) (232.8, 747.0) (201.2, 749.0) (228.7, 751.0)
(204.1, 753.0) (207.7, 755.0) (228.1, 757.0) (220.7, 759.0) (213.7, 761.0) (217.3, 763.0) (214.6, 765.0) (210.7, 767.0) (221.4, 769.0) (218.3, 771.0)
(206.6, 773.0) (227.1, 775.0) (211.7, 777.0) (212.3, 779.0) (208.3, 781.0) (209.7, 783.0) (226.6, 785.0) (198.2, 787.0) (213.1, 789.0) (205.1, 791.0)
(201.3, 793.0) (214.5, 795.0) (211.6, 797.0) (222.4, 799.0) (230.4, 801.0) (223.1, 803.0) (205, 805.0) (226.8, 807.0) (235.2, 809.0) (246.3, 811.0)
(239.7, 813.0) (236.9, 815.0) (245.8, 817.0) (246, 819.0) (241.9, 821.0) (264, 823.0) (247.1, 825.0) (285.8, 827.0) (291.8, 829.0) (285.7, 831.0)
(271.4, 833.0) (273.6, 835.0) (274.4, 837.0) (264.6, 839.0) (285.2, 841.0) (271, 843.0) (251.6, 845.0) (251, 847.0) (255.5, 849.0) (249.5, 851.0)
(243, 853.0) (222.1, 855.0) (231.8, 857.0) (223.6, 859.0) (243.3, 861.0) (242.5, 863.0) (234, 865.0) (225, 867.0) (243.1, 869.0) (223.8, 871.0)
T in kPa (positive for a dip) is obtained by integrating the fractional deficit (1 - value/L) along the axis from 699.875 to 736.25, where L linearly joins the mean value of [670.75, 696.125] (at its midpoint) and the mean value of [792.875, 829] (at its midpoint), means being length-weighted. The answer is 7.3 kPa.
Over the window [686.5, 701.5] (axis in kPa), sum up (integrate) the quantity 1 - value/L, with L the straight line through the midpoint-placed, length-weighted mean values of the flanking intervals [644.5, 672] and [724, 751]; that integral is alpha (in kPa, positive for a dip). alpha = 5.6 kPa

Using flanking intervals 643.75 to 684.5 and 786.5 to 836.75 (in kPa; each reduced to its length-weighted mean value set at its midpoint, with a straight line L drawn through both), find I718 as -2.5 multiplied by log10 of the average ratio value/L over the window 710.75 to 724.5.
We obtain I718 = 0.34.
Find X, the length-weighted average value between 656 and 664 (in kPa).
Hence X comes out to 202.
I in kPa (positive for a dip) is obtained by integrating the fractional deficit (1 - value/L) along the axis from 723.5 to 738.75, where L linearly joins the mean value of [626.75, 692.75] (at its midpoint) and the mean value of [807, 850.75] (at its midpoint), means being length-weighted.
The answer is 1.1 kPa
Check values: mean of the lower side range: 206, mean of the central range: 212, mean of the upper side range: 259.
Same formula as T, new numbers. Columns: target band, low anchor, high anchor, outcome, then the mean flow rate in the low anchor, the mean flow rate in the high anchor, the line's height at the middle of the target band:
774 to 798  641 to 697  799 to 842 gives 2.9 kPa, 199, 253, 240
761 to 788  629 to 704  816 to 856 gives 2.5 kPa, 192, 261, 236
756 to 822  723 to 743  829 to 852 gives 5.7 kPa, 214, 268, 242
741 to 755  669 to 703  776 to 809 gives -1.5 kPa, 166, 214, 194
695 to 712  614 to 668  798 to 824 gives 9.0 kPa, 213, 236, 221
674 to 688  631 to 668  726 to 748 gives 1.3 kPa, 217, 216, 217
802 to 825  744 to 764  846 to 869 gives -0.8 kPa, 217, 239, 229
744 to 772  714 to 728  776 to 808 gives -2.6 kPa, 182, 214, 199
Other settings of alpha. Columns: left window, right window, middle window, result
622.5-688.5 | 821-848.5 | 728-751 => 1.9 kPa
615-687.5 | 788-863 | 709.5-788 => 8.6 kPa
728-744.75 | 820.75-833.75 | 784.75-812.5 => 3.9 kPa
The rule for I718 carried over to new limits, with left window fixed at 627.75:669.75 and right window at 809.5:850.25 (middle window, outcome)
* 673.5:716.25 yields 0.48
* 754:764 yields 0.12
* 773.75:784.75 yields 0.16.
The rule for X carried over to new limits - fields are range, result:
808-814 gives 240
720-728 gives 200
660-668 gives 204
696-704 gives 103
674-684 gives 202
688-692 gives 158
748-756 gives 210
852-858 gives 232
